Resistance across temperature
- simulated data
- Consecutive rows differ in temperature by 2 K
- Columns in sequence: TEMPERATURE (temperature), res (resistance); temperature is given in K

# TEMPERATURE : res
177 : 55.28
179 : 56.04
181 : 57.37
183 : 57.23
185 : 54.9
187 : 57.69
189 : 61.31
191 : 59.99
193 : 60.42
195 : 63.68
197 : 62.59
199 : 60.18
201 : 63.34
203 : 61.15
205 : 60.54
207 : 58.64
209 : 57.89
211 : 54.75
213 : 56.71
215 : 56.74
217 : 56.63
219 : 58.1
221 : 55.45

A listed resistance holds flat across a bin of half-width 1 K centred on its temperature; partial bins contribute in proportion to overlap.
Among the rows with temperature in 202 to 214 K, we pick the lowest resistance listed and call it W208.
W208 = 54.75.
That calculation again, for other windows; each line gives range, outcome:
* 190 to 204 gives 59.99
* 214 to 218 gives 56.63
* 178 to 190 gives 54.9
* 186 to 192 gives 57.69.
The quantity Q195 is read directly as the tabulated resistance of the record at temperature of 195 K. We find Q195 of 63.68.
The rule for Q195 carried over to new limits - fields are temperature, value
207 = 58.64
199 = 60.18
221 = 55.45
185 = 54.9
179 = 56.04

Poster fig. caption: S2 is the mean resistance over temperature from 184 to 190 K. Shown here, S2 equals 58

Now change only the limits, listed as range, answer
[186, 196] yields 60.6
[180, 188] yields 56.8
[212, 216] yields 56.7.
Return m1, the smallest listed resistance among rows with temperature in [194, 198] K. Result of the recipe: 62.59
